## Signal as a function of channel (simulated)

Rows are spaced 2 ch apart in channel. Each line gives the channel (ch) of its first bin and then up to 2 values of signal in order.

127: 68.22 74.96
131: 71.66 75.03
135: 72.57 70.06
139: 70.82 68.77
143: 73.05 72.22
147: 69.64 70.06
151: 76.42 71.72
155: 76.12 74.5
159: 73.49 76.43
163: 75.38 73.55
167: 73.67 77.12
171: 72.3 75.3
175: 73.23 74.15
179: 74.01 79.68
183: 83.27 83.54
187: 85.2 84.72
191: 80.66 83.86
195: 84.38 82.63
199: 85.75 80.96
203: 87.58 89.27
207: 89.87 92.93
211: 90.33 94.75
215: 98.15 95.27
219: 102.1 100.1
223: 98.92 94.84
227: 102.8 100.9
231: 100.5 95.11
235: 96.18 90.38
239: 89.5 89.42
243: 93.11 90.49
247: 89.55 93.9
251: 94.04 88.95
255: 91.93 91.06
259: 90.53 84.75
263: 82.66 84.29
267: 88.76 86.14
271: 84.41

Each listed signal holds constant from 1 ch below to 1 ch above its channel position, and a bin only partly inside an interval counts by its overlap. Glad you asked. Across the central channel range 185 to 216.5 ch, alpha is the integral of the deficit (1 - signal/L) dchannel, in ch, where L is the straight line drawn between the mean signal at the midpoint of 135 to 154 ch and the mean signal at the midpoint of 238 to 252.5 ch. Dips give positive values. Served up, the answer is -1.8 ch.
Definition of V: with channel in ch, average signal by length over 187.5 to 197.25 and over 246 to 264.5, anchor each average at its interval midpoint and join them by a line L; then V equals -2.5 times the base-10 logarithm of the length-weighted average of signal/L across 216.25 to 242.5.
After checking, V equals -0.11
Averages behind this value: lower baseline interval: 83.4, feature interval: 96.6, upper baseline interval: 89.6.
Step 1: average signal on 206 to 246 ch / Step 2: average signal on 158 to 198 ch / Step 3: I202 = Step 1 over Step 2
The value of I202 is 1.22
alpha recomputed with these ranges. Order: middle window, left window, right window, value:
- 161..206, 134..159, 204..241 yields 1.96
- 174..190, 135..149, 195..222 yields 0.66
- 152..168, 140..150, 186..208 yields 0.10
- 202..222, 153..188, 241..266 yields -2.65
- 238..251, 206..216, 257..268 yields -0.34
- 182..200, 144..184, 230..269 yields -0.93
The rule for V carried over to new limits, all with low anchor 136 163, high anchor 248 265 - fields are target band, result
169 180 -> 0.04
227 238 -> -0.14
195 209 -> -0.07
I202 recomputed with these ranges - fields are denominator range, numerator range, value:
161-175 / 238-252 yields 1.23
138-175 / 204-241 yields 1.30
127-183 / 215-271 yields 1.26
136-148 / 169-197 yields 1.12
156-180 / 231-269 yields 1.21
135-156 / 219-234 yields 1.38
